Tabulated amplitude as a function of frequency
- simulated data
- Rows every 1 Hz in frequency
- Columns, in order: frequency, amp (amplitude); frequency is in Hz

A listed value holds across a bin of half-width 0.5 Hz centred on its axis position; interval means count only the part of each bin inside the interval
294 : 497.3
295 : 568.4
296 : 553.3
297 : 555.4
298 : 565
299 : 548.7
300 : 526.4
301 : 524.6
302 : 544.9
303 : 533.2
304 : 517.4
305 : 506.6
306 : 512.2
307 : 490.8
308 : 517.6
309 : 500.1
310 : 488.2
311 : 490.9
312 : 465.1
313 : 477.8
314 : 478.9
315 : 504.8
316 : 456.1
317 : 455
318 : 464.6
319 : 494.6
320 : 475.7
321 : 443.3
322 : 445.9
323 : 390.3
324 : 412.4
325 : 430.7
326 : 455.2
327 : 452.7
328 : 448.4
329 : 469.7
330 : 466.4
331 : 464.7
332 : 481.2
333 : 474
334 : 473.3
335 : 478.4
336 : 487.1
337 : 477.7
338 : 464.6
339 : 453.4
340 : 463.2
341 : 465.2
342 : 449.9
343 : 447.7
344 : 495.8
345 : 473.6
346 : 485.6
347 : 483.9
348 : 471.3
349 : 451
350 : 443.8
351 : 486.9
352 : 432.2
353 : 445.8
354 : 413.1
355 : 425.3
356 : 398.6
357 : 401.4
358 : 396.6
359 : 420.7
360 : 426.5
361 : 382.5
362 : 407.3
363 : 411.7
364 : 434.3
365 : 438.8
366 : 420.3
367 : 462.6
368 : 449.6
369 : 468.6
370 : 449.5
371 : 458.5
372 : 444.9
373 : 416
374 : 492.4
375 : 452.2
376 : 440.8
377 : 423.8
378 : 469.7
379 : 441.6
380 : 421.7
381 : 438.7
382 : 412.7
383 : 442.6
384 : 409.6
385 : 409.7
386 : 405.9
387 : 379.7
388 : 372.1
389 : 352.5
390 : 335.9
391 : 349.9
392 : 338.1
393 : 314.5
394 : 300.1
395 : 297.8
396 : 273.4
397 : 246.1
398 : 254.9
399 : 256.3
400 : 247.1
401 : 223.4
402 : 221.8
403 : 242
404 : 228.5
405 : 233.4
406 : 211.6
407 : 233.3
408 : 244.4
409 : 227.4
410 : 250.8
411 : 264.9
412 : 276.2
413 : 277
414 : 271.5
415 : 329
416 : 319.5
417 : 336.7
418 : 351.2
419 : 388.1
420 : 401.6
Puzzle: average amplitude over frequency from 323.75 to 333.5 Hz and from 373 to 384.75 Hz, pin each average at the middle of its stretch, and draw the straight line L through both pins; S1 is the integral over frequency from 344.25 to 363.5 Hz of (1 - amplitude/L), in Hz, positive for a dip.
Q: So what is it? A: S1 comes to 0.5 Hz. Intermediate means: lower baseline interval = 457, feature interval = 435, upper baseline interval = 439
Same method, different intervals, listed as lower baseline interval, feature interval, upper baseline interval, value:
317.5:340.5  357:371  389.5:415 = -2.38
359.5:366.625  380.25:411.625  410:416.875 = 3.06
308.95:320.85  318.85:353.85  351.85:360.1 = -1.18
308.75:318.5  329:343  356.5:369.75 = -0.45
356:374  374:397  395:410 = -3.96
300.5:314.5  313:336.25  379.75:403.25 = 0.34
